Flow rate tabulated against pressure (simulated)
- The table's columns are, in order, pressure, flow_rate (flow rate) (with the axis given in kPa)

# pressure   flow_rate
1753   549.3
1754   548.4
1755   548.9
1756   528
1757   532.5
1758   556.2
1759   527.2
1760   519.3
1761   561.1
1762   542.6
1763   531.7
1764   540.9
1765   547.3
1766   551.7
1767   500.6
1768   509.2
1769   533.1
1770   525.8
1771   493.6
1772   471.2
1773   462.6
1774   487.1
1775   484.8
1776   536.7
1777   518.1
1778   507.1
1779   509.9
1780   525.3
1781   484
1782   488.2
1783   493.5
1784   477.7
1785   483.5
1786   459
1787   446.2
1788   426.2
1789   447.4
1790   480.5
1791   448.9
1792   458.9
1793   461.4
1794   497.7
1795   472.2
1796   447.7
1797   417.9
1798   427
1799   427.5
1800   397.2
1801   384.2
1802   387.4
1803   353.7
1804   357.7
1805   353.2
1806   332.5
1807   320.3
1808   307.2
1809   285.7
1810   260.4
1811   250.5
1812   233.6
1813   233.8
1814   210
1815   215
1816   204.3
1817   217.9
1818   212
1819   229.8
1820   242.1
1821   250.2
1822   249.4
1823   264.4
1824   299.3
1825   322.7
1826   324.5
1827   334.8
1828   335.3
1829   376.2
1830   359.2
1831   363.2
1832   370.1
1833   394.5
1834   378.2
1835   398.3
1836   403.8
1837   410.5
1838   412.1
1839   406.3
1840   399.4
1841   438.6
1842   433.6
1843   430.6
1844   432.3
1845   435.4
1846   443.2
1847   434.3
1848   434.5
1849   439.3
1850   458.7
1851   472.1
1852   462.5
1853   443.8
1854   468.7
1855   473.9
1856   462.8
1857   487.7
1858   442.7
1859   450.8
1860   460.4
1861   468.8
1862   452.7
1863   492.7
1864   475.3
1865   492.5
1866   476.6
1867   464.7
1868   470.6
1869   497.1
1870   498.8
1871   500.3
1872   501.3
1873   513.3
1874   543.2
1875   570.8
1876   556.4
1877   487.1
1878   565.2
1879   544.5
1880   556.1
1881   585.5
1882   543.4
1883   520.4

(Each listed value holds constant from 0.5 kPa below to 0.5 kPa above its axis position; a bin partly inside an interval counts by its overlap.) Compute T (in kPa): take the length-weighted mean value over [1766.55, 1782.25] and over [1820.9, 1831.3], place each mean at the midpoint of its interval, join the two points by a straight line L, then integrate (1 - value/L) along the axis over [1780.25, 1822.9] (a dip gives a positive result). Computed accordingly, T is 5.2 kPa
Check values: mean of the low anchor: 503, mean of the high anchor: 318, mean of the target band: 363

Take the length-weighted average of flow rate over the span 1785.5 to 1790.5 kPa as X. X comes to 452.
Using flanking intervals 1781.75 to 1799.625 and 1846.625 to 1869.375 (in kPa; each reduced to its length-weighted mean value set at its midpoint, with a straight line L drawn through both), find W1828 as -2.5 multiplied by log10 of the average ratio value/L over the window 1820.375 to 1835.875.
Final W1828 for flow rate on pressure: 0.346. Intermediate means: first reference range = 458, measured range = 336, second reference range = 464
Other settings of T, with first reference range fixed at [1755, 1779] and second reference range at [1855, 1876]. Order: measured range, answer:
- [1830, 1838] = 1.8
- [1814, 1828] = 6.8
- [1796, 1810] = 4.0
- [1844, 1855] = 1.0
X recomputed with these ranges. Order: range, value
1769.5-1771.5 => 510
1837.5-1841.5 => 414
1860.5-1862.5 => 461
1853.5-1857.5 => 473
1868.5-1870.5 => 498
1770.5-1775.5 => 480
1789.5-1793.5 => 462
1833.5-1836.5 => 393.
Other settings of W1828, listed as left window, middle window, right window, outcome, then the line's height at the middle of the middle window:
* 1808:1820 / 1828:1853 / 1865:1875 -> -0.15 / 361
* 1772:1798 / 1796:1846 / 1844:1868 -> 0.35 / 468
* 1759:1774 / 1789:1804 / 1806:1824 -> -0.22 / 353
